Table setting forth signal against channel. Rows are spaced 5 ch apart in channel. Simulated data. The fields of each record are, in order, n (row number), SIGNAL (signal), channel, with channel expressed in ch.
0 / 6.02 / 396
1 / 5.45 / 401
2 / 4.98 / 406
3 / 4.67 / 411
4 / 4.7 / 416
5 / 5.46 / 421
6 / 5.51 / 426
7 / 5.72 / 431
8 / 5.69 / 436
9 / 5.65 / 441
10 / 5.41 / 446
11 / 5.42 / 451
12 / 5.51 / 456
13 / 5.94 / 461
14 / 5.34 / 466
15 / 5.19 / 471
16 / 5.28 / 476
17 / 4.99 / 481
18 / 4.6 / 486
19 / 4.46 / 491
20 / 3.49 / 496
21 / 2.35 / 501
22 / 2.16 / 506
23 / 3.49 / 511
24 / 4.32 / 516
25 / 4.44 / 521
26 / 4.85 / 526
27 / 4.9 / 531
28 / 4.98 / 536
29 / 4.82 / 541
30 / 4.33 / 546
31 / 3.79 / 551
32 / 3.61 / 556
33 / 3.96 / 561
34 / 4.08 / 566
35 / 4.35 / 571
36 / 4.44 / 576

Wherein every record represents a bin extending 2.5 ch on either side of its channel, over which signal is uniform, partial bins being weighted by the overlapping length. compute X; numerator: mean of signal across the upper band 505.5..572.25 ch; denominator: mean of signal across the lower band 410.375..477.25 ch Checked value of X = 0.78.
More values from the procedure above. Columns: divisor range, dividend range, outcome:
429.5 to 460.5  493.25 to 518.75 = 0.57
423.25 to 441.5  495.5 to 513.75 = 0.50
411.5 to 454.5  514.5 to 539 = 0.87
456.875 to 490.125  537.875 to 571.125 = 0.80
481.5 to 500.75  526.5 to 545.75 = 1.19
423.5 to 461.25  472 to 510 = 0.71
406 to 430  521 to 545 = 0.94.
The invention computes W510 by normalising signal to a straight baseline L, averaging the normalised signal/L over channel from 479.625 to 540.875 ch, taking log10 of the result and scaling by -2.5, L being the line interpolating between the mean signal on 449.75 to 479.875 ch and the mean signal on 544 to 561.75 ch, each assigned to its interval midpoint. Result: 0.13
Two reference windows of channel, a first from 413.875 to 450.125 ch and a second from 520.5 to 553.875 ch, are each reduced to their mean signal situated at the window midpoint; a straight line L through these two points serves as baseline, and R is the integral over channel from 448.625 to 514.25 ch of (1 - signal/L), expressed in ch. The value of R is 7.8 ch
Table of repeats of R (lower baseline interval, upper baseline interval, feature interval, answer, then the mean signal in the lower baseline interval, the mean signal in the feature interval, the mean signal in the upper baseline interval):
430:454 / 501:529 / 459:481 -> -2.3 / 5.57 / 5.38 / 3.74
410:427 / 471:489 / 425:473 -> -4.9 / 5.08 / 5.54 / 4.98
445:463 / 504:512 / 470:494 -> -4.4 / 5.57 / 4.86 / 2.74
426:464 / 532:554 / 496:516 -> 7.9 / 5.61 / 2.98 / 4.49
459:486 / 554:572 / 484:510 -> 8.2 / 5.27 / 3.39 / 3.98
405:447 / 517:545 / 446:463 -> -1.4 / 5.32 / 5.58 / 4.75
